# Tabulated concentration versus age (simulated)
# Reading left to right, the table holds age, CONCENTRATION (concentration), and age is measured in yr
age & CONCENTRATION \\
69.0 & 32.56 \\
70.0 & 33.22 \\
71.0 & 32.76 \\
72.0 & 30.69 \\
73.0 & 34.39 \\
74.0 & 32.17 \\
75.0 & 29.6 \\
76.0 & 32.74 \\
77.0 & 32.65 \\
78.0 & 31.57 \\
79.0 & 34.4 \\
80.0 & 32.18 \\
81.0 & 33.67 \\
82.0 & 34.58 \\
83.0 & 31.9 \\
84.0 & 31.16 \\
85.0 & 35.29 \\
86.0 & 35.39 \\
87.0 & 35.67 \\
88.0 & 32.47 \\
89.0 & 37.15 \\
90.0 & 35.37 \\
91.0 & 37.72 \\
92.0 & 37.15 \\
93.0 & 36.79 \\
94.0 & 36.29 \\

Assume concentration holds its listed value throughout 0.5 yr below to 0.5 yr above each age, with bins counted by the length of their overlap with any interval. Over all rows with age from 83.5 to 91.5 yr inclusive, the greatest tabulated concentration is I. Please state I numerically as 37.72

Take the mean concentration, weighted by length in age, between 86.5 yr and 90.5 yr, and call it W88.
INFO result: 35.2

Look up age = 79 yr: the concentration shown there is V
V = 34.4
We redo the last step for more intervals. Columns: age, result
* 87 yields 35.67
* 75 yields 29.6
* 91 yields 37.72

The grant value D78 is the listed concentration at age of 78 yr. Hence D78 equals 31.57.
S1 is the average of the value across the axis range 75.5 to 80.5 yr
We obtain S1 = 32.7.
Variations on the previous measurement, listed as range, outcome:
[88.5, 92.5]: 36.8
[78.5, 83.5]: 33.3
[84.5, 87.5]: 35.5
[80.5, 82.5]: 34.1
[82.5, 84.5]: 31.5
